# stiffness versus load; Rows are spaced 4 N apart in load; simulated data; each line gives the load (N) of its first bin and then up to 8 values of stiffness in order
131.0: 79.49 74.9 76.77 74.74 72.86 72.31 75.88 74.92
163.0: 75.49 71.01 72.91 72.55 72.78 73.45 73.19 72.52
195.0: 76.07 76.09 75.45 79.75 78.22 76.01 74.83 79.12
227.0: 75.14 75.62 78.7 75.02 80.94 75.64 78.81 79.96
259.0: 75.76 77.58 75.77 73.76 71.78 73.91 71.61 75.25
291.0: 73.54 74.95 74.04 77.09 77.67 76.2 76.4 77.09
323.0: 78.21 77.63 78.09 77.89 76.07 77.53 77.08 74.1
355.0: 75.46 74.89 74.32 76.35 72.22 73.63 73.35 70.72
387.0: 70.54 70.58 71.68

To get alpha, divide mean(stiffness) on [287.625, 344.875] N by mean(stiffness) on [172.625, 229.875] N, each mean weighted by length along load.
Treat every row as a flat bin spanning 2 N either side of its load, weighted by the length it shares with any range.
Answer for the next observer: 1.02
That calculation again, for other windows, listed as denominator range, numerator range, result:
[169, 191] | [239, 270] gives 1.06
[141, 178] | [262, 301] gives 1.01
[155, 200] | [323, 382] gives 1.03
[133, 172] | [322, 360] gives 1.03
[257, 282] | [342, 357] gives 1.02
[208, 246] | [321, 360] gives 1.00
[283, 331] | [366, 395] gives 0.95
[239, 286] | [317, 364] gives 1.01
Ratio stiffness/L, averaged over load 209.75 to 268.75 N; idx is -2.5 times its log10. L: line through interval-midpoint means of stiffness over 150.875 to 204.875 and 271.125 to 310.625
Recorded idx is -0.04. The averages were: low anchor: 74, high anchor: 74.5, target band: 77.1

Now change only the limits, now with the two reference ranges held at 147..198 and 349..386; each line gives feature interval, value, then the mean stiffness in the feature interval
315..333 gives -0.055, 77.6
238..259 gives -0.062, 78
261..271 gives -0.035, 76.1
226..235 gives -0.036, 76.1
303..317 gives -0.044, 76.8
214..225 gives -0.044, 76.7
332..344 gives -0.049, 77.2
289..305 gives -0.017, 74.9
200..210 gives -0.056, 77.5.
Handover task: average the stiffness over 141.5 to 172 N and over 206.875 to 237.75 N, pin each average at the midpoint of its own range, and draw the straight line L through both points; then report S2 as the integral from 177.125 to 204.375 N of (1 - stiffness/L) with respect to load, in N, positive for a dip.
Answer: 0.4 N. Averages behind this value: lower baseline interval 73.8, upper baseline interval 77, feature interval 74.2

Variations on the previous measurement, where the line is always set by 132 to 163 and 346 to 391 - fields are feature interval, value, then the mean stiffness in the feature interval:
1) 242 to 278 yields -1.08 N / 76.5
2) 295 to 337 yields -1.70 N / 76.9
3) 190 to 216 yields -0.67 N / 76.5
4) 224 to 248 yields -0.85 N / 77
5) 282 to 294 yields 0.06 N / 73.7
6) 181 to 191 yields 0.20 N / 73.2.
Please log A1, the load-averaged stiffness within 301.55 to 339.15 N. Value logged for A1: 77.3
